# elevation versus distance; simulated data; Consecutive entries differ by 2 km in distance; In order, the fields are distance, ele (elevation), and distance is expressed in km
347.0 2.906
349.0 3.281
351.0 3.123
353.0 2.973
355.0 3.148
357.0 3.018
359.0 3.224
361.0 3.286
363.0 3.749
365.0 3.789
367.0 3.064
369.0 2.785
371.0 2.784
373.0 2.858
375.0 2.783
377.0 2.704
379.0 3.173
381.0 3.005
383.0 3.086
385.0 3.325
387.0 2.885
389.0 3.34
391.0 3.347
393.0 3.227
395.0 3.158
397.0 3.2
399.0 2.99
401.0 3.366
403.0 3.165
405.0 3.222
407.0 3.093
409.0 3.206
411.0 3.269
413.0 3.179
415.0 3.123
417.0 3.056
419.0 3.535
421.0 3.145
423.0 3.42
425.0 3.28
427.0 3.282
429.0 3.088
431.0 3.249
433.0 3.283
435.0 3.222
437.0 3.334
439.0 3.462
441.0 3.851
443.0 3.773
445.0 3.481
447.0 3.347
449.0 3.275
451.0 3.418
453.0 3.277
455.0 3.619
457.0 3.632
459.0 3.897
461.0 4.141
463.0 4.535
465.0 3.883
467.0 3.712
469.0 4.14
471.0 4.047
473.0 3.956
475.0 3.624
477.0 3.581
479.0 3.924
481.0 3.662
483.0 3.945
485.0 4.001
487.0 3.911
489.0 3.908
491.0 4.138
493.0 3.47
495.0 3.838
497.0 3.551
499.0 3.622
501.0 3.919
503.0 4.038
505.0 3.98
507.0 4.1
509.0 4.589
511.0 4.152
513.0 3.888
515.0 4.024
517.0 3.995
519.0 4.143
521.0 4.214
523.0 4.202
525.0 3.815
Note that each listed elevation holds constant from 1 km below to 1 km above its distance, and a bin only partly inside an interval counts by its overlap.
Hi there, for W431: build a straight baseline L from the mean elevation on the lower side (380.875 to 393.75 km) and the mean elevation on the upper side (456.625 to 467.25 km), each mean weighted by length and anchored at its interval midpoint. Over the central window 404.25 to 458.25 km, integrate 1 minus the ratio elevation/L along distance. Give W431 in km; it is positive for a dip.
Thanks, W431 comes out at 4.8 km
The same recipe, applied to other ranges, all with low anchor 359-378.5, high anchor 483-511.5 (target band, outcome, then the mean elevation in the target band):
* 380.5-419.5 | 1.4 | 3.19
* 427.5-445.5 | 0.7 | 3.41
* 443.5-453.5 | 0.7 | 3.38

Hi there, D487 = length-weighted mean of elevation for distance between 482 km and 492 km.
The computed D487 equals 3.98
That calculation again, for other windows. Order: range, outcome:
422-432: 3.26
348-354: 3.13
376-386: 3.06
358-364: 3.42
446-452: 3.35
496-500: 3.59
